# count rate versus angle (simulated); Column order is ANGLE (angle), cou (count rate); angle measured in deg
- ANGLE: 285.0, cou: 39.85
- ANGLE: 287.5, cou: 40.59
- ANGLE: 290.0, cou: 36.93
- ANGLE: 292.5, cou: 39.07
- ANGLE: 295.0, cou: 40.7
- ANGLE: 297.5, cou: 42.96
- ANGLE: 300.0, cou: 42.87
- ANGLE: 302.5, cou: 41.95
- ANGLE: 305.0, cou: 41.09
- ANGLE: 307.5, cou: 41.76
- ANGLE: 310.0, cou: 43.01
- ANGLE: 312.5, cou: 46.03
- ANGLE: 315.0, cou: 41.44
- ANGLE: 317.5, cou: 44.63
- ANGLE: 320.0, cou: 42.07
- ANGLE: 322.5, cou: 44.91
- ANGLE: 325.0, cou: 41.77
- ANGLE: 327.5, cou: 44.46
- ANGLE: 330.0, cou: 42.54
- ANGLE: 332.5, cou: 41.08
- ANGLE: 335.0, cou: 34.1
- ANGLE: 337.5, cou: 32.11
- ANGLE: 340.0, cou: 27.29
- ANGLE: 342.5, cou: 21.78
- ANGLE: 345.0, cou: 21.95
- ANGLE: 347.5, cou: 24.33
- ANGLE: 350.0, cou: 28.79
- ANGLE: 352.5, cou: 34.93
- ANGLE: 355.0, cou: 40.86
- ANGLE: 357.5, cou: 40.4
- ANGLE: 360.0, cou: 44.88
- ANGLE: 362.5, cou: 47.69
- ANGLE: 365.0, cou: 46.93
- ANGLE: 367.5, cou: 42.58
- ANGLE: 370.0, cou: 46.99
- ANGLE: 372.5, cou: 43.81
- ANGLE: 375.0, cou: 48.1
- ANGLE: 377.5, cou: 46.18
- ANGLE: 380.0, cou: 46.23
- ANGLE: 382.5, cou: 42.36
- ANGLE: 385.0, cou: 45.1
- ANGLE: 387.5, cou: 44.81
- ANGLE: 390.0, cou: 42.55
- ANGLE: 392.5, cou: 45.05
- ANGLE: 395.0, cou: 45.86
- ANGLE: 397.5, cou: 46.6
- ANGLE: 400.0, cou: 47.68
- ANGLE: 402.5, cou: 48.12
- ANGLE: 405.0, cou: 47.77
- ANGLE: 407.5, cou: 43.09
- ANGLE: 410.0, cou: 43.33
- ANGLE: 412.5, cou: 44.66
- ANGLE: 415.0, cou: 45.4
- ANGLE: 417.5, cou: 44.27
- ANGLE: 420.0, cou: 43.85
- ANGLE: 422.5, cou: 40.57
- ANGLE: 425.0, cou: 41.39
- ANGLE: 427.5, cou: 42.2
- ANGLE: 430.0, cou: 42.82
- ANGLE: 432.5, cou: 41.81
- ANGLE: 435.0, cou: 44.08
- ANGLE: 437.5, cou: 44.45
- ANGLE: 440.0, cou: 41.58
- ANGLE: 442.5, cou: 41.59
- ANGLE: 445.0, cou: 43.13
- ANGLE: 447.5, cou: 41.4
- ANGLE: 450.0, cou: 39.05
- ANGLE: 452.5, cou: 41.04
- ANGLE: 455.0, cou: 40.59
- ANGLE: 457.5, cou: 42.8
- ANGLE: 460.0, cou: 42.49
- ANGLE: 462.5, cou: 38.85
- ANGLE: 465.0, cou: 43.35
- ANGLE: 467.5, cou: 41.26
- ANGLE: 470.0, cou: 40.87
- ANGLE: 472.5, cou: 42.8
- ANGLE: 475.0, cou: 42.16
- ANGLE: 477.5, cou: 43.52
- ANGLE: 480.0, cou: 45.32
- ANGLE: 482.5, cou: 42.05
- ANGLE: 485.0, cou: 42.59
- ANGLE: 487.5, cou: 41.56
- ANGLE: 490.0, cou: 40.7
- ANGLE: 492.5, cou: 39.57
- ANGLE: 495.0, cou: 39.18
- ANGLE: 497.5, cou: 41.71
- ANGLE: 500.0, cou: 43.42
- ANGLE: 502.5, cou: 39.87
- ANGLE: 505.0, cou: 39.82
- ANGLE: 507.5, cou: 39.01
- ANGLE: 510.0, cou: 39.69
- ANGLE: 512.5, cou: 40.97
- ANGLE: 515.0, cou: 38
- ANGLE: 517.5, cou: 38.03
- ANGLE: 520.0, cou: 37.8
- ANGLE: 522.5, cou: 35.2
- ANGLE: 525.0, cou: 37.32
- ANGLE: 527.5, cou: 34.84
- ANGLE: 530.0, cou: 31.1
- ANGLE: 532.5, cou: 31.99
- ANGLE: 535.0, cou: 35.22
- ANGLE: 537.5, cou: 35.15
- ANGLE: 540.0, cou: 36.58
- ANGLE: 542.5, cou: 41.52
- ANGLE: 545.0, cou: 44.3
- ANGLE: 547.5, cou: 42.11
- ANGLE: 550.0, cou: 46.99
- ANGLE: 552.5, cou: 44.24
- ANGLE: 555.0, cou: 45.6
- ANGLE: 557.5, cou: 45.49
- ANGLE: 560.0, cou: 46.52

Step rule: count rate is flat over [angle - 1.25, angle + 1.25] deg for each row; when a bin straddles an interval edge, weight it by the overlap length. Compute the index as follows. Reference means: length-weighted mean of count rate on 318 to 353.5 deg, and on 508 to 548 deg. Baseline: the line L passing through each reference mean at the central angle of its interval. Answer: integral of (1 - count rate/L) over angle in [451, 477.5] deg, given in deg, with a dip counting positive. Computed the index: -3.8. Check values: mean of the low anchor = 34.6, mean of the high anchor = 37.4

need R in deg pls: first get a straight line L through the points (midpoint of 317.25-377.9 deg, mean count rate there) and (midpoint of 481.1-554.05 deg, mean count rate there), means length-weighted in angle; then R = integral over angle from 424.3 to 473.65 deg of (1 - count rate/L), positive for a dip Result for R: -3.5 deg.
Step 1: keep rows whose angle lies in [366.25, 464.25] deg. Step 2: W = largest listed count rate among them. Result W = 48.12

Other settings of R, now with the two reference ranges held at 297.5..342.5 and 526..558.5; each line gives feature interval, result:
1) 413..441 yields -2.1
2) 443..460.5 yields -0.7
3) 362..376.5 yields -2.1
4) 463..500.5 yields -2.0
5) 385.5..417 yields -4.2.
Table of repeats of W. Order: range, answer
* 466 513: 45.32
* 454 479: 43.52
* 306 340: 46.03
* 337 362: 44.88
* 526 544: 41.52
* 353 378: 48.1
